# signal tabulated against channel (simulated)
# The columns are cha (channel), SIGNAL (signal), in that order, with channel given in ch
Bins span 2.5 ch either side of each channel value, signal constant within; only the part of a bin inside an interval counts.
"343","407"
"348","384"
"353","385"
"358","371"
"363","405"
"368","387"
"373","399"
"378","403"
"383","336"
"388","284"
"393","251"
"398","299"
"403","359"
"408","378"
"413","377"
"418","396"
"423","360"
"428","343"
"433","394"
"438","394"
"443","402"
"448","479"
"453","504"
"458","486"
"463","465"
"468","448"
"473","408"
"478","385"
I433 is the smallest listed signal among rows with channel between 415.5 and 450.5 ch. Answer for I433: 343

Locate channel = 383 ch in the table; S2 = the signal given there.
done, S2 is 336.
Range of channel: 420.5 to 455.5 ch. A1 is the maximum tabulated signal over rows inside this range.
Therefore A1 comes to 504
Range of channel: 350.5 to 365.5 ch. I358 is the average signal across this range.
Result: 387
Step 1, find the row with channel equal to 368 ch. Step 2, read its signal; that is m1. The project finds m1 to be 387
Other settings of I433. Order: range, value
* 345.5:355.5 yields 384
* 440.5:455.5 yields 402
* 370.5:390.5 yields 284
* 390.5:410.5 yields 251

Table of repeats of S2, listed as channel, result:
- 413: 377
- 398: 299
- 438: 394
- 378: 403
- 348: 384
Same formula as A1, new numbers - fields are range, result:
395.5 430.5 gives 396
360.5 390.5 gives 405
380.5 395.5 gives 336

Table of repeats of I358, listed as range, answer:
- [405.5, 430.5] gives 371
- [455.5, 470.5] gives 466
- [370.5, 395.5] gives 335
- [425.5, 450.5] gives 402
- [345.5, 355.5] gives 384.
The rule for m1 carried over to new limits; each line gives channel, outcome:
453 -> 504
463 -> 465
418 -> 396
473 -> 408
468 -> 448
